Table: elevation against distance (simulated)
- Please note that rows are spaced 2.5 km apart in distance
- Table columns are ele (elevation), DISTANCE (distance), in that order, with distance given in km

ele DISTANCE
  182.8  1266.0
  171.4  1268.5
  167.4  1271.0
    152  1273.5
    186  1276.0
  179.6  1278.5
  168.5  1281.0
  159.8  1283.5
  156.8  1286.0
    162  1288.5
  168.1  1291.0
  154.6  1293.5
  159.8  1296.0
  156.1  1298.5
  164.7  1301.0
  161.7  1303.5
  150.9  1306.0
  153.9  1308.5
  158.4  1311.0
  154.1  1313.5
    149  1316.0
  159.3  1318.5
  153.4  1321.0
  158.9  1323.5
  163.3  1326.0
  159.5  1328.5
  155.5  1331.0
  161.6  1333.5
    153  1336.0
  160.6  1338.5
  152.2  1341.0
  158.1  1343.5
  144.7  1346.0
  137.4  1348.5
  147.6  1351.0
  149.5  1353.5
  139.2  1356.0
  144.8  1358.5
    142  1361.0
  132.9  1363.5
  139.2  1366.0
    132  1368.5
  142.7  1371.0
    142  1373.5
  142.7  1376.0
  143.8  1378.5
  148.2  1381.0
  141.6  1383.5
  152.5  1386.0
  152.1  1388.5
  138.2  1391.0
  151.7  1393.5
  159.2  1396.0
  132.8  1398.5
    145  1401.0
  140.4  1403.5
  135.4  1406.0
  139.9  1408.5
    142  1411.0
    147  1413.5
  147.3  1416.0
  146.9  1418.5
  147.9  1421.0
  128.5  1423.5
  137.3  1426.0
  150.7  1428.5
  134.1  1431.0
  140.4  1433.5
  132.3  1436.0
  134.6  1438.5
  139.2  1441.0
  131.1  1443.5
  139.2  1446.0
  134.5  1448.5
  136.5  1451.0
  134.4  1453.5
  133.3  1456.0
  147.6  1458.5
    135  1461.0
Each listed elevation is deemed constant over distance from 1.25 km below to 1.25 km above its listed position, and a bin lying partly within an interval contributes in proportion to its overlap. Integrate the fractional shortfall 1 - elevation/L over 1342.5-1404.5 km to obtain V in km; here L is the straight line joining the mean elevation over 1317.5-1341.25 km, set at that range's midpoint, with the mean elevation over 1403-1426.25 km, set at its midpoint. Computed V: 2.22 km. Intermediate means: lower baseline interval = 158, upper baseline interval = 141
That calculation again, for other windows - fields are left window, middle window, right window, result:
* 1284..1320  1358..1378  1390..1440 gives 1.2 km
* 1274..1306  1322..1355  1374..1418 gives 0.3 km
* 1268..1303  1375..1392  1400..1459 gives 0.2 km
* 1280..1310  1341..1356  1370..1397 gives 0.5 km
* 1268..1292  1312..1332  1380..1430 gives 0.3 km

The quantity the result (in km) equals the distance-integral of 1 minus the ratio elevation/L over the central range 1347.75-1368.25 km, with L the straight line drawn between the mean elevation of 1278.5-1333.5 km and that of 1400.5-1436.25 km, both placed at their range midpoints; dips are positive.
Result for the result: 1.3 km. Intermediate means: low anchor 159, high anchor 141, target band 141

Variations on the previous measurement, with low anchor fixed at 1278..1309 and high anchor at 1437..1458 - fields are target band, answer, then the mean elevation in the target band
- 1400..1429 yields -0.2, 142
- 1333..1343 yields -0.2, 157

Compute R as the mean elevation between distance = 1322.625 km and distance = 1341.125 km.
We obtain 158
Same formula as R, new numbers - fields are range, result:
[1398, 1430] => 142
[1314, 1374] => 149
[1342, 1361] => 146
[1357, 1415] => 143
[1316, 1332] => 158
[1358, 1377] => 140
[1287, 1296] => 161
